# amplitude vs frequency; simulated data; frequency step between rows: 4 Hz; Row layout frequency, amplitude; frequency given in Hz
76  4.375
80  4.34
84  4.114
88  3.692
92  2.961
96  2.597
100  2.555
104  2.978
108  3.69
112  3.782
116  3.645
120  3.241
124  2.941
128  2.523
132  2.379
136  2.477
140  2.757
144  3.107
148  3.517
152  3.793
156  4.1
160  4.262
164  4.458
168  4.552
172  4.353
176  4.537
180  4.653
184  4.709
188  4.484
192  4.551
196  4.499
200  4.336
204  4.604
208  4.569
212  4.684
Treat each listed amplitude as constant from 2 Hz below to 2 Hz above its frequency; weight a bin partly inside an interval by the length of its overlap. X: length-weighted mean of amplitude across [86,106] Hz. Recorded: 2.96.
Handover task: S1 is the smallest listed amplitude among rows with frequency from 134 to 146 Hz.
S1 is 2.477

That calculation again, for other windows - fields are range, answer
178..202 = 4.336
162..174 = 4.353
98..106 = 2.555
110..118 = 3.645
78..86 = 4.114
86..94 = 2.961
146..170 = 3.517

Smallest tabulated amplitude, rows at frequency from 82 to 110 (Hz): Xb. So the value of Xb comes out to 2.555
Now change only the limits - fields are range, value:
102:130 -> 2.523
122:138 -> 2.379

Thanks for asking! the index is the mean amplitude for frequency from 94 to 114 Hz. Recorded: 3.12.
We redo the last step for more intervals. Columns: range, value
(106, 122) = 3.59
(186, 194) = 4.52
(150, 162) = 4.05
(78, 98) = 3.54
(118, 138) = 2.71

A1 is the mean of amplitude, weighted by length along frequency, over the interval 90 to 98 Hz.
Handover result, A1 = 2.78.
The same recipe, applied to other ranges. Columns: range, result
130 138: 2.43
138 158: 3.45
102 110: 3.33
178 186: 4.68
